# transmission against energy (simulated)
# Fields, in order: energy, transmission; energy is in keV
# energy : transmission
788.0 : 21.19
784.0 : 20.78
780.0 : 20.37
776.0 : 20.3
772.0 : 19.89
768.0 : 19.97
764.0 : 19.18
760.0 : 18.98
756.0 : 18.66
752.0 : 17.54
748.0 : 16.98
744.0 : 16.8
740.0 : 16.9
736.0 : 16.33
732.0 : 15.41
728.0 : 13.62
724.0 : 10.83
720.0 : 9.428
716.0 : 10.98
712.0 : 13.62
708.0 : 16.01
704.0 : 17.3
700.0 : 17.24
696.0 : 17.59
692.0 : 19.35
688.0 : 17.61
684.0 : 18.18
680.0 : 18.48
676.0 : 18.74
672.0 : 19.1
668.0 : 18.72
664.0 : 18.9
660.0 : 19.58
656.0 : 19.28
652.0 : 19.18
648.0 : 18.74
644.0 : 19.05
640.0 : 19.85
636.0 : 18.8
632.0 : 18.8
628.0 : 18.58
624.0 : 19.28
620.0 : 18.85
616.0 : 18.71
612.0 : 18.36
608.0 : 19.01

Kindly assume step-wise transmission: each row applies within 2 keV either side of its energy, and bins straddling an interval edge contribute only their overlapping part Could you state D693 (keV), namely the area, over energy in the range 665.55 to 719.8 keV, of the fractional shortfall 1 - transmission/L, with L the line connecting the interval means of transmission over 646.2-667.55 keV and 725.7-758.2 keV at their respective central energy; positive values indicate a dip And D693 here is 3.5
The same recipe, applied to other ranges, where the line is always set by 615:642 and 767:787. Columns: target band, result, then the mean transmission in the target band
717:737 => 7.07 keV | 12.9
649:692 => 1.25 keV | 18.8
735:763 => 3.51 keV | 17.6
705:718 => 3.89 keV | 13.8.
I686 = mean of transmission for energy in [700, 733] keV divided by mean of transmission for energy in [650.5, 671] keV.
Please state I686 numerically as 0.71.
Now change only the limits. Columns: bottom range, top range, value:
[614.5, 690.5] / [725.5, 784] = 0.95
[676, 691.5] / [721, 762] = 0.88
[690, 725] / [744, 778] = 1.27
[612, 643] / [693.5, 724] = 0.76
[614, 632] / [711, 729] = 0.61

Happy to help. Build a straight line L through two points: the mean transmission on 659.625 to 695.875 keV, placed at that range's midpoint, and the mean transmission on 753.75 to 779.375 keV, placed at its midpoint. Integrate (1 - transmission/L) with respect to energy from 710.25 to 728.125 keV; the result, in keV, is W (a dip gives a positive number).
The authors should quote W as 7.1 keV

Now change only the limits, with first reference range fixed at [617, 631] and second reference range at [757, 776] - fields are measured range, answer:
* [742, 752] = 1.3 keV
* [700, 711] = 1.6 keV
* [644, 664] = -0.1 keV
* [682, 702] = 1.3 keV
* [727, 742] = 2.9 keV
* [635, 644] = -0.2 keV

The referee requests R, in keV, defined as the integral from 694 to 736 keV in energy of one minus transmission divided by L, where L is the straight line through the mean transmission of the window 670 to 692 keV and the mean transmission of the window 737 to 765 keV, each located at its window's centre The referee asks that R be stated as 8.9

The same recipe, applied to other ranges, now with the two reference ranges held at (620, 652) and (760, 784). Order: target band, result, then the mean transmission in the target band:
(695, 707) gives 1.36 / 17.2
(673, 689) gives 0.80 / 18.3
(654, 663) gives -0.10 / 19.4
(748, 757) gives 0.91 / 17.8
